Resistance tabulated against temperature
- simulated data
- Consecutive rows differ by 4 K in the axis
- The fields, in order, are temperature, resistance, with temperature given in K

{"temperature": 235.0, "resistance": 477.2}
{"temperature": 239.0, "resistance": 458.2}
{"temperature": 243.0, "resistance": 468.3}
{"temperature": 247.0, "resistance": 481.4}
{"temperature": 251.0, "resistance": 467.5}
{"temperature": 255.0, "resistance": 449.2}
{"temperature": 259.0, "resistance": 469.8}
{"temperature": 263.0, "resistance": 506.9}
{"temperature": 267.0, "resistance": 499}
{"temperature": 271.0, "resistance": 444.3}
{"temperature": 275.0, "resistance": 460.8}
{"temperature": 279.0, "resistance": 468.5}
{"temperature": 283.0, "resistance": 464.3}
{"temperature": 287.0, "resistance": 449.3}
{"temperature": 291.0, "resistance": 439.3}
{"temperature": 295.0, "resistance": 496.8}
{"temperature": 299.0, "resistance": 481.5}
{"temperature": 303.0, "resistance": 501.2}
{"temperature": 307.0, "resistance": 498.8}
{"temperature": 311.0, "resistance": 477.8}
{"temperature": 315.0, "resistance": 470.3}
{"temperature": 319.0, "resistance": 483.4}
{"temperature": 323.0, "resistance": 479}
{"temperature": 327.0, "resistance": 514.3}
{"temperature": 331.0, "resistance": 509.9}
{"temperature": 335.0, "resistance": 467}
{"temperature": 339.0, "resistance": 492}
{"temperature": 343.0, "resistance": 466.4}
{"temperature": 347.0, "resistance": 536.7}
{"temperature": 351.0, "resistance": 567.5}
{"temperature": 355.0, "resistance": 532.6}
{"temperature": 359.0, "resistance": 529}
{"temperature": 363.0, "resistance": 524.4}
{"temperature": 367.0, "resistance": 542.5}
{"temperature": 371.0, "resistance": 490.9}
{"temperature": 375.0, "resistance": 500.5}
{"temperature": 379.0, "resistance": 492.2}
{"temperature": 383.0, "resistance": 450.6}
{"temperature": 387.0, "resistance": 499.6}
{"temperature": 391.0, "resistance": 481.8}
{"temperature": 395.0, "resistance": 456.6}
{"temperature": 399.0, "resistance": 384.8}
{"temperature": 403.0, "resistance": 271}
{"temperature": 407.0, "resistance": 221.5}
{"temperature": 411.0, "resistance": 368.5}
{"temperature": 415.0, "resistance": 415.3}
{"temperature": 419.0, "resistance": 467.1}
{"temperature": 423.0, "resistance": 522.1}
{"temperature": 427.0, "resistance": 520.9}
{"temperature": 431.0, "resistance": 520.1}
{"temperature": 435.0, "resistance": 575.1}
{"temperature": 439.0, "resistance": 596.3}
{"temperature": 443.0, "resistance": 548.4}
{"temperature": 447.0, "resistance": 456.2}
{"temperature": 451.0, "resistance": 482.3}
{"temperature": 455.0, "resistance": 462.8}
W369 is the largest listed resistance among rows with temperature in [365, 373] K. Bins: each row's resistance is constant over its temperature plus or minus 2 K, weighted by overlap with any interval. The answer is 542.5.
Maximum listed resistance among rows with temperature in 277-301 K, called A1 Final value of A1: 496.8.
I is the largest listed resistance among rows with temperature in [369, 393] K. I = 500.5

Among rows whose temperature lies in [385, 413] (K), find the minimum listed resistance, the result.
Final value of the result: 221.5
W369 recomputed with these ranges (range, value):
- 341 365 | 567.5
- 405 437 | 575.1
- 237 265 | 506.9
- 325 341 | 514.3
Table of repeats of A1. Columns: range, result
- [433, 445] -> 596.3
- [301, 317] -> 501.2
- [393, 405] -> 456.6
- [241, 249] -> 481.4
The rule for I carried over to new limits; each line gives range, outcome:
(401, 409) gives 271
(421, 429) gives 522.1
